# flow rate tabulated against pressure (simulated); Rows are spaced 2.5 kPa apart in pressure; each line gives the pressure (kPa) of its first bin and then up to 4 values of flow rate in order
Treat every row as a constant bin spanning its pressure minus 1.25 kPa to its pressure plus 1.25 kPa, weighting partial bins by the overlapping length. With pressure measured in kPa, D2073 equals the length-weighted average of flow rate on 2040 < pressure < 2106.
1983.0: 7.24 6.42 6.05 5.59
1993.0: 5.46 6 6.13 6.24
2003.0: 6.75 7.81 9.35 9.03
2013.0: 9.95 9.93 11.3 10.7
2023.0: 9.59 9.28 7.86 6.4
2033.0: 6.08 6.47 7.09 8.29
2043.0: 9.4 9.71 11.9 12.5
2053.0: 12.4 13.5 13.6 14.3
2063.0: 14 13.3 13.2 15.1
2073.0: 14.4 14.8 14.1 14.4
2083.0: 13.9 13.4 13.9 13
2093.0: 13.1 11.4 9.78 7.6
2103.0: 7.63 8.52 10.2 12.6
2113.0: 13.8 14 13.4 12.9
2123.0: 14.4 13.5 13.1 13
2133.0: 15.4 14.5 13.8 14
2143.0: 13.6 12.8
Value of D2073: 12.4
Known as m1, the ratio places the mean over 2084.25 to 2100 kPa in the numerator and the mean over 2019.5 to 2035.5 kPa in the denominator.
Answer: 1.50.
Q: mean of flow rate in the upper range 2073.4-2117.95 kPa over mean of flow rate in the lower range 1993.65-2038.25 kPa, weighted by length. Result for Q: 1.5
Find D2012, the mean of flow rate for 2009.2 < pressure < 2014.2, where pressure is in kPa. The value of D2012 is 9.48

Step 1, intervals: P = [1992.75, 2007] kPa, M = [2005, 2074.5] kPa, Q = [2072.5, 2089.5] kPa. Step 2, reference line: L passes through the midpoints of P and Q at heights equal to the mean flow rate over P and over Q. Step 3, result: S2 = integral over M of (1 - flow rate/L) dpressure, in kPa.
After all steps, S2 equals -2.98 kPa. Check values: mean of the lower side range 6.52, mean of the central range 10.6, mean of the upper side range 14.1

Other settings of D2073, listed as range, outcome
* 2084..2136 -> 12.3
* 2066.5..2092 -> 14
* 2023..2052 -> 8.71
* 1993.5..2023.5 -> 8.46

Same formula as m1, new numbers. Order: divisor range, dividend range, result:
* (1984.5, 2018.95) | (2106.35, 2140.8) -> 1.78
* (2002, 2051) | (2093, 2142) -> 1.38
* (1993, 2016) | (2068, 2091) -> 1.83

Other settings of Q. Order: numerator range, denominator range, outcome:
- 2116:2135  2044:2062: 1.09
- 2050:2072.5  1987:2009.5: 2.05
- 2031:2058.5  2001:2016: 1.15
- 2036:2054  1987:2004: 1.66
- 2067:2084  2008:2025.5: 1.43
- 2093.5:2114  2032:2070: 0.92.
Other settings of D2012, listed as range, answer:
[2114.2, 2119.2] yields 13.7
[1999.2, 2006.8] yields 6.94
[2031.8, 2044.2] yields 7.46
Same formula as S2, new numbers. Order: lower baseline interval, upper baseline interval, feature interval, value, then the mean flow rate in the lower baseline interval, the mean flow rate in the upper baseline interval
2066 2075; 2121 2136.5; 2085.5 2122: 6.24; 14.2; 13.9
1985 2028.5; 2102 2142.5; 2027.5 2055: 1.28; 8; 12.8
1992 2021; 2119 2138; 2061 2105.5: -4.04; 8.18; 13.8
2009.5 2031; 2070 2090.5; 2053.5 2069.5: -1.20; 9.44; 14.1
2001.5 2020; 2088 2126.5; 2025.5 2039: 3.80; 9.18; 11.8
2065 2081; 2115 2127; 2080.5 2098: 1.31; 14.2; 13.6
